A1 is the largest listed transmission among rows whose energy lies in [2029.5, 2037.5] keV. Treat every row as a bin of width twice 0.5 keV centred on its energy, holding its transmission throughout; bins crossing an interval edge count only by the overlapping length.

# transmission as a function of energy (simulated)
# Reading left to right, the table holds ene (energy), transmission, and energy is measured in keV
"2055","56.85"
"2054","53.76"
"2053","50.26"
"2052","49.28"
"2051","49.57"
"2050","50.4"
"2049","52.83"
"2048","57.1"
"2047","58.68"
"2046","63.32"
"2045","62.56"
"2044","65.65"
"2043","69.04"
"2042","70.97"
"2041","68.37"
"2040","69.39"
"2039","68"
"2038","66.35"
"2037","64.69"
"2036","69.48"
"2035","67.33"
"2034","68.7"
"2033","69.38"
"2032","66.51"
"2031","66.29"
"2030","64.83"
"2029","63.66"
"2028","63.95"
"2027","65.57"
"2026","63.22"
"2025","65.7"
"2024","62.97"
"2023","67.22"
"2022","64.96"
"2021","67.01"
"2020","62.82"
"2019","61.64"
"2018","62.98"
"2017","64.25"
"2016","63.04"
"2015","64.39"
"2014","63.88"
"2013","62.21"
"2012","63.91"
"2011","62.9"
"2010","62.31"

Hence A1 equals 69.48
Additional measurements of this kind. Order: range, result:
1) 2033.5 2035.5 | 68.7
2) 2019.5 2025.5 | 67.22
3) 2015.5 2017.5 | 64.25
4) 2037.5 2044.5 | 70.97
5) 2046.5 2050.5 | 58.68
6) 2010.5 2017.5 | 64.39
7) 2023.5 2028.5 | 65.7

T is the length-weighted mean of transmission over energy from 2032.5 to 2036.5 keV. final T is 68.7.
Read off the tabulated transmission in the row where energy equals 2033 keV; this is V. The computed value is 69.38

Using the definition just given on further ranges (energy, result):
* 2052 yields 49.28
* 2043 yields 69.04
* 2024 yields 62.97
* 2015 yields 64.39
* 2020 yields 62.82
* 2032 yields 66.51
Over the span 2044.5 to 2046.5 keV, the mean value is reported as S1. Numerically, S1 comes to 62.9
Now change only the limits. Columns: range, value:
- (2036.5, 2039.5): 66.3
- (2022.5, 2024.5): 65.1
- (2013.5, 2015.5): 64.1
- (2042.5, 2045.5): 65.8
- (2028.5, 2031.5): 64.9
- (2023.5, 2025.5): 64.3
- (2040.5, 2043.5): 69.5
